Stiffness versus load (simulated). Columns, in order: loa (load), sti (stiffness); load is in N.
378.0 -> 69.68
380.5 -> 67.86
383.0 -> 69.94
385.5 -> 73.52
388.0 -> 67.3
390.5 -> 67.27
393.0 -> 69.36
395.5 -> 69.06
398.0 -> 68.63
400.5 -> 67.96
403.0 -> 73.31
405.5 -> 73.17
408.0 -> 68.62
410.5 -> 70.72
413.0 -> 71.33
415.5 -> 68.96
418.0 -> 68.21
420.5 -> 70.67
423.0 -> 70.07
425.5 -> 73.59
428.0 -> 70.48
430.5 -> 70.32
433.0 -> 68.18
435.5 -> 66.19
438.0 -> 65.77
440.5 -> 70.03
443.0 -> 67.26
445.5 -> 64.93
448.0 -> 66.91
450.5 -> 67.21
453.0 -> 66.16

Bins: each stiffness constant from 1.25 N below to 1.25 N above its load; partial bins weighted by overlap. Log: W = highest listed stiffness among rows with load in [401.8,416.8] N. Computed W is 73.31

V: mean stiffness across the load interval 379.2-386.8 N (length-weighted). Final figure 70.4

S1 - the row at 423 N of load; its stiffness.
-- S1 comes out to 70.07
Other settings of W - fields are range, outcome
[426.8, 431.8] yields 70.48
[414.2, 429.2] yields 73.59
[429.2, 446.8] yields 70.32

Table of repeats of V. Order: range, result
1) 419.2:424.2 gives 70.4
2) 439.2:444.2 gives 68.6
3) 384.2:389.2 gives 70.4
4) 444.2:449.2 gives 65.9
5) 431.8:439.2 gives 66.7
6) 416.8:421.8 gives 69.5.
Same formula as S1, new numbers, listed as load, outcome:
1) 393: 69.36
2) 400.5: 67.96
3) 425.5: 73.59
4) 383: 69.94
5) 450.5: 67.21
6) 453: 66.16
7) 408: 68.62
